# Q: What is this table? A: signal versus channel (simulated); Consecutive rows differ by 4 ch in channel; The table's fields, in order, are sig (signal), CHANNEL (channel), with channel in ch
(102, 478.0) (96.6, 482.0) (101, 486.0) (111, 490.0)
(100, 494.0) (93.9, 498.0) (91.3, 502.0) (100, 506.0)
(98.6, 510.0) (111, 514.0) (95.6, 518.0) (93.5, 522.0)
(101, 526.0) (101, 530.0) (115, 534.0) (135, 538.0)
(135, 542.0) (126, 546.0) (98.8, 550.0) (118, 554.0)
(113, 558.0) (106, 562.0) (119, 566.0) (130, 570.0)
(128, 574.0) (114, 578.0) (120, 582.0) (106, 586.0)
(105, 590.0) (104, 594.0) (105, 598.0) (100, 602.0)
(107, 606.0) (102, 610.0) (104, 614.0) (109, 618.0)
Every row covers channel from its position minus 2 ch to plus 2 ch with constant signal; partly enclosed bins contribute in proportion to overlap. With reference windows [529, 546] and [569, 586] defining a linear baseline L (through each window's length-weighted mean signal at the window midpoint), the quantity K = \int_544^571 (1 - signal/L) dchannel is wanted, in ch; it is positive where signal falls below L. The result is 1.46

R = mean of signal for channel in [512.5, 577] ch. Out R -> 114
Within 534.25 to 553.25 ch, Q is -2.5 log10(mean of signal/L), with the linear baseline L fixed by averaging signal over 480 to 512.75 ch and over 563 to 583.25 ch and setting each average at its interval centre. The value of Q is -0.09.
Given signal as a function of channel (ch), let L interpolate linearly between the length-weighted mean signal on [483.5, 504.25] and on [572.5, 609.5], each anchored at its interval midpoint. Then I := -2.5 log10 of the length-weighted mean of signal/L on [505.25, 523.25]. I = 0.02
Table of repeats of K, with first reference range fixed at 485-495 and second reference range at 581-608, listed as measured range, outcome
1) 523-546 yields -2.6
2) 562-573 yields -1.6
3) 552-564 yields -0.8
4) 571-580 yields -1.4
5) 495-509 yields 1.2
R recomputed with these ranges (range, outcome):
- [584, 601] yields 105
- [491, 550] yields 107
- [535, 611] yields 114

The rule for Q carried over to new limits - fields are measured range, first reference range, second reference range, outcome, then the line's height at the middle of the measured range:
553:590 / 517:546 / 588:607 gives -0.09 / 107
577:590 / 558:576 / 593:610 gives 0.00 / 112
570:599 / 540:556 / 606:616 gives -0.03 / 110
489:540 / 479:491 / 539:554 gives 0.08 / 111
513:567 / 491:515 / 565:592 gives -0.04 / 108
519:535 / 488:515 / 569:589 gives 0.05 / 106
